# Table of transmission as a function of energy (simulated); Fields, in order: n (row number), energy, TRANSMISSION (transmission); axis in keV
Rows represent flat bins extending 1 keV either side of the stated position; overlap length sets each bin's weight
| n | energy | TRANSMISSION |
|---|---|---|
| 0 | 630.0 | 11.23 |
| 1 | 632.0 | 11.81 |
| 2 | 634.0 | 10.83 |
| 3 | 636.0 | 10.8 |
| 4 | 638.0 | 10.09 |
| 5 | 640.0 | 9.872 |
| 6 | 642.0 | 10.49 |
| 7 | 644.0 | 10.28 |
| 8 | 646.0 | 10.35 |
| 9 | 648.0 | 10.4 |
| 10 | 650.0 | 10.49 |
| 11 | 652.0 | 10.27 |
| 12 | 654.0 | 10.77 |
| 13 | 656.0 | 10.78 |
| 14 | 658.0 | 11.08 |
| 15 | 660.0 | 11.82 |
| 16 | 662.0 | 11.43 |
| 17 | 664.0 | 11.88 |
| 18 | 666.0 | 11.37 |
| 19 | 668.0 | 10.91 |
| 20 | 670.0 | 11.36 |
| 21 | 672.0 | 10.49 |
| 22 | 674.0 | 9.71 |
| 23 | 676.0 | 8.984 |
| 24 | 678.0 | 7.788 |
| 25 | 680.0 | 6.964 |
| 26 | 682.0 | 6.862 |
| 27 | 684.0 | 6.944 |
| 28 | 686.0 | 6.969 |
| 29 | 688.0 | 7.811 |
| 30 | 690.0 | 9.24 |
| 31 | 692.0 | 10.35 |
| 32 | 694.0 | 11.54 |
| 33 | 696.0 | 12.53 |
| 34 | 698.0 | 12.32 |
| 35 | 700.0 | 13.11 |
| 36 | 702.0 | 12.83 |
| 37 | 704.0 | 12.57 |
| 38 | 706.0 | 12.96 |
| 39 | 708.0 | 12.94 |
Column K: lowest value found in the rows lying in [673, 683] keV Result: 6.862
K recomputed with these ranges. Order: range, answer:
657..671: 10.91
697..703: 12.32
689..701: 9.24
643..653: 10.27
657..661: 11.08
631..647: 9.872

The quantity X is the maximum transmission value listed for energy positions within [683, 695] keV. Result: 11.54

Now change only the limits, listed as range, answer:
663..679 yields 11.88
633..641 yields 10.83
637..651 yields 10.49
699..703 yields 13.11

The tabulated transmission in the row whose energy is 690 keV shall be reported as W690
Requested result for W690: 9.24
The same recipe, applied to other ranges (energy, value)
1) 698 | 12.32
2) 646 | 10.35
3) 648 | 10.4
